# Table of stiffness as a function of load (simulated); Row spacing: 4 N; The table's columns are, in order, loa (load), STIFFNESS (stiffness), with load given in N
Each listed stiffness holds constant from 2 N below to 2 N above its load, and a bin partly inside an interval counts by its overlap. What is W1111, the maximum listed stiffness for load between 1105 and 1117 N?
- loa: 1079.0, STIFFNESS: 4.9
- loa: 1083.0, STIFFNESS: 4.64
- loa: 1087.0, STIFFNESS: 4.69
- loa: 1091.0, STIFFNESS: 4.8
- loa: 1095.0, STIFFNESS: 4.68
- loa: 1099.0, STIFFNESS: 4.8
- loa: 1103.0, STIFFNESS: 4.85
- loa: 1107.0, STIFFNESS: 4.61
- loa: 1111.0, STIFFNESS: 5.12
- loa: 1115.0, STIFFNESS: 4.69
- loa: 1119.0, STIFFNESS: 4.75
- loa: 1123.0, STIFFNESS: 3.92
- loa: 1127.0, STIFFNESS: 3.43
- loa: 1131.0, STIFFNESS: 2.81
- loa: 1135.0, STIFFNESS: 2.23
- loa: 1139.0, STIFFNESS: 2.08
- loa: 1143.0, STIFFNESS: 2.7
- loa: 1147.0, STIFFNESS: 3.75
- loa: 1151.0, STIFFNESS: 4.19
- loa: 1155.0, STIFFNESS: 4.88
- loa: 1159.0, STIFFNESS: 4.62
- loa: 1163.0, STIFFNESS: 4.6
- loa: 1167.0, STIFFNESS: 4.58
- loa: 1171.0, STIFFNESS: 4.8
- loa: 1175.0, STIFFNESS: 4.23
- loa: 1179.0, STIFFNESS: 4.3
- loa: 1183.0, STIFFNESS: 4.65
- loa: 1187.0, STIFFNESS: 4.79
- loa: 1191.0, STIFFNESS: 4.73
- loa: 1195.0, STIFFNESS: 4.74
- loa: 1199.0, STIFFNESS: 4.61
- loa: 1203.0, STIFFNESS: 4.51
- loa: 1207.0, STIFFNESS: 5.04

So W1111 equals 5.12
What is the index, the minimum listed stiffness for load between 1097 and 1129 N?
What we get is 3.43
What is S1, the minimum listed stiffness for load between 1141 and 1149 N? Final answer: 2.7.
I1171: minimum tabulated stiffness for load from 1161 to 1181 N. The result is 4.23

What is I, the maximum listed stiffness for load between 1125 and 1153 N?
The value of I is 4.19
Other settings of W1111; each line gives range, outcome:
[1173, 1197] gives 4.79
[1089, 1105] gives 4.85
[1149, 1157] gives 4.88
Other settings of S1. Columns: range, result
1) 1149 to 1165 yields 4.19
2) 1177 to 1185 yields 4.3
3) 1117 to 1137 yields 2.23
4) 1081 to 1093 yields 4.64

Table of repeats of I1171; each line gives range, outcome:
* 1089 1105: 4.68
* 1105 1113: 4.61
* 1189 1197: 4.73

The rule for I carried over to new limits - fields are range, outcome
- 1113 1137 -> 4.75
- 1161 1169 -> 4.6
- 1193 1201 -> 4.74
